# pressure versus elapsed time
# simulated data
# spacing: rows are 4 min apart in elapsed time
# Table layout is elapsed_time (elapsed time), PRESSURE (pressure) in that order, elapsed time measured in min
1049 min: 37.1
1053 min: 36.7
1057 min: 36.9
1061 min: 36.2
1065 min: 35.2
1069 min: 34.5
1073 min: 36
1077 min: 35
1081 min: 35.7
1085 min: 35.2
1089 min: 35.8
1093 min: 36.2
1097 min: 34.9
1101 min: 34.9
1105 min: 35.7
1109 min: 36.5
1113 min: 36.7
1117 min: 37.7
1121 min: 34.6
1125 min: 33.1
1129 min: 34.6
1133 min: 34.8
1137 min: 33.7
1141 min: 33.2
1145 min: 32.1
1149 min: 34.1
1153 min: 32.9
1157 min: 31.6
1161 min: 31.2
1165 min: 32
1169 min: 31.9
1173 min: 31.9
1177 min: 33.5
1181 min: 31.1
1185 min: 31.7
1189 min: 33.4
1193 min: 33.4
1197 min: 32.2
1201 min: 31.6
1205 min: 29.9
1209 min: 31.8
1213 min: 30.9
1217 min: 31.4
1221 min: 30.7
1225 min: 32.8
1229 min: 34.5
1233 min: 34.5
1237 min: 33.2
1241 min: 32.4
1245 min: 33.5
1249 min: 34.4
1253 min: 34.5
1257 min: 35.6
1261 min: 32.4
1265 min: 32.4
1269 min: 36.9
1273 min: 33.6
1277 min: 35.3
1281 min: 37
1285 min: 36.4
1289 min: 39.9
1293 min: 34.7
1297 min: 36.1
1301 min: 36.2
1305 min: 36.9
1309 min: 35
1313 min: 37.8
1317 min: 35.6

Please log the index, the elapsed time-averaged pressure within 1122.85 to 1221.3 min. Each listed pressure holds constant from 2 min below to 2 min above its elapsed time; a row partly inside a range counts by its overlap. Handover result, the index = 32.4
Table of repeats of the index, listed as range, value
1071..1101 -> 35.5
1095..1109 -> 35.4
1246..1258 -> 34.7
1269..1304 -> 36.2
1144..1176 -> 32.3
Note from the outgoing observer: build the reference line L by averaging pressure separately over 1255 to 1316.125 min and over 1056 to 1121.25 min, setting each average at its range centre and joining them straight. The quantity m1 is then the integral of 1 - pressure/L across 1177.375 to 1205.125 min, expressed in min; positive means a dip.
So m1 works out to 2.8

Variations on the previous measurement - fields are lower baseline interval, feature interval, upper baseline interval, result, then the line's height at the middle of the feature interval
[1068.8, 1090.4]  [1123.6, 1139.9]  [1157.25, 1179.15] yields -0.29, 33.4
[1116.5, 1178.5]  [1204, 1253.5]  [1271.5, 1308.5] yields 3.22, 34.9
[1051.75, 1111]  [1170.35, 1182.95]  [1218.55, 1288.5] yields 0.98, 34.9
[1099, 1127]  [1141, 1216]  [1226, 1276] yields 5.92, 34.8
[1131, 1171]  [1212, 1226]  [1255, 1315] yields 1.18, 34.3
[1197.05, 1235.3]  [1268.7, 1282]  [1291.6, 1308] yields -0.24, 34.8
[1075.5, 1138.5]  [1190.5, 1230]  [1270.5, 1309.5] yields 4.33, 35.8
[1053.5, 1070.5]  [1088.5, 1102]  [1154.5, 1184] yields -0.33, 34.6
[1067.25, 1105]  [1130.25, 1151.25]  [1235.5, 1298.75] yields 0.97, 35.2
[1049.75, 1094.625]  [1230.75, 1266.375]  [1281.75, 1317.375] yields 2.66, 36.4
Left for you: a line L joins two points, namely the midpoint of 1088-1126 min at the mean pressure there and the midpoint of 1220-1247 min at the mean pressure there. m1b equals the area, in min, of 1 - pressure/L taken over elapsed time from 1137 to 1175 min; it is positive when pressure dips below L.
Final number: 2.5 min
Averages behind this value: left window 35.7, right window 33.2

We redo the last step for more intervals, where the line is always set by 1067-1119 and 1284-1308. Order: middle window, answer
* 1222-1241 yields 1.52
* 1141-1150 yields 0.74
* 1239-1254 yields 1.14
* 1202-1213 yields 1.62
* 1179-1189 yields 1.20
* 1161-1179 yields 1.94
